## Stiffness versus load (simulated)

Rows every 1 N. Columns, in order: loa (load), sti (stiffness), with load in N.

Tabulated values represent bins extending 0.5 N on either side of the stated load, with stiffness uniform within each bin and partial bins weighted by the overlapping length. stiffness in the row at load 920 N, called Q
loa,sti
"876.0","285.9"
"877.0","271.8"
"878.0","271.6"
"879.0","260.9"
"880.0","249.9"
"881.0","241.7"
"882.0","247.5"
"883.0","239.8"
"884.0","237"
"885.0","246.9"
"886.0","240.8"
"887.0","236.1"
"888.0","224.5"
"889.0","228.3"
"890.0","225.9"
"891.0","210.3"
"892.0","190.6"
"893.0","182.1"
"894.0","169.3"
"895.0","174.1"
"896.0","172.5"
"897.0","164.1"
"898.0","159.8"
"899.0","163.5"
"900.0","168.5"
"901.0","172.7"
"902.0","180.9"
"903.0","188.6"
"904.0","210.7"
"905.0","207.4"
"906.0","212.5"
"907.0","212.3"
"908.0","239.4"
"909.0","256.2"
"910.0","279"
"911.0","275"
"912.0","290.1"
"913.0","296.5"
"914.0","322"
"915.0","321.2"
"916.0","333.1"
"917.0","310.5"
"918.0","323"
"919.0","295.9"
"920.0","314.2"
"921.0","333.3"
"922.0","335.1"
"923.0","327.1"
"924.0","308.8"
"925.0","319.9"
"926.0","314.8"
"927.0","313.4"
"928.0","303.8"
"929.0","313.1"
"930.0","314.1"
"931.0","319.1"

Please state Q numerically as 314.2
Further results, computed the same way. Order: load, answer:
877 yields 271.8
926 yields 314.8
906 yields 212.5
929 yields 313.1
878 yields 271.6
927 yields 313.4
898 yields 159.8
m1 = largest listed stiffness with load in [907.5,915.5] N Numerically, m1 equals 322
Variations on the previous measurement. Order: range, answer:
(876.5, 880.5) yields 271.8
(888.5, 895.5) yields 228.3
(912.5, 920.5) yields 333.1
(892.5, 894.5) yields 182.1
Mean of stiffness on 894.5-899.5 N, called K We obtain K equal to 167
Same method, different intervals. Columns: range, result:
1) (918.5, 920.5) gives 305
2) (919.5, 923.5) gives 327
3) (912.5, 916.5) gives 318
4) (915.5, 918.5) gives 322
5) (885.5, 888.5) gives 234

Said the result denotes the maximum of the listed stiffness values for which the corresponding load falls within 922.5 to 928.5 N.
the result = 327.1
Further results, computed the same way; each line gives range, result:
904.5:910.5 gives 279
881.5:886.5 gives 247.5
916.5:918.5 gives 323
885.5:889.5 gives 240.8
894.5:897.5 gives 174.1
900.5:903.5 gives 188.6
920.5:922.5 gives 335.1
